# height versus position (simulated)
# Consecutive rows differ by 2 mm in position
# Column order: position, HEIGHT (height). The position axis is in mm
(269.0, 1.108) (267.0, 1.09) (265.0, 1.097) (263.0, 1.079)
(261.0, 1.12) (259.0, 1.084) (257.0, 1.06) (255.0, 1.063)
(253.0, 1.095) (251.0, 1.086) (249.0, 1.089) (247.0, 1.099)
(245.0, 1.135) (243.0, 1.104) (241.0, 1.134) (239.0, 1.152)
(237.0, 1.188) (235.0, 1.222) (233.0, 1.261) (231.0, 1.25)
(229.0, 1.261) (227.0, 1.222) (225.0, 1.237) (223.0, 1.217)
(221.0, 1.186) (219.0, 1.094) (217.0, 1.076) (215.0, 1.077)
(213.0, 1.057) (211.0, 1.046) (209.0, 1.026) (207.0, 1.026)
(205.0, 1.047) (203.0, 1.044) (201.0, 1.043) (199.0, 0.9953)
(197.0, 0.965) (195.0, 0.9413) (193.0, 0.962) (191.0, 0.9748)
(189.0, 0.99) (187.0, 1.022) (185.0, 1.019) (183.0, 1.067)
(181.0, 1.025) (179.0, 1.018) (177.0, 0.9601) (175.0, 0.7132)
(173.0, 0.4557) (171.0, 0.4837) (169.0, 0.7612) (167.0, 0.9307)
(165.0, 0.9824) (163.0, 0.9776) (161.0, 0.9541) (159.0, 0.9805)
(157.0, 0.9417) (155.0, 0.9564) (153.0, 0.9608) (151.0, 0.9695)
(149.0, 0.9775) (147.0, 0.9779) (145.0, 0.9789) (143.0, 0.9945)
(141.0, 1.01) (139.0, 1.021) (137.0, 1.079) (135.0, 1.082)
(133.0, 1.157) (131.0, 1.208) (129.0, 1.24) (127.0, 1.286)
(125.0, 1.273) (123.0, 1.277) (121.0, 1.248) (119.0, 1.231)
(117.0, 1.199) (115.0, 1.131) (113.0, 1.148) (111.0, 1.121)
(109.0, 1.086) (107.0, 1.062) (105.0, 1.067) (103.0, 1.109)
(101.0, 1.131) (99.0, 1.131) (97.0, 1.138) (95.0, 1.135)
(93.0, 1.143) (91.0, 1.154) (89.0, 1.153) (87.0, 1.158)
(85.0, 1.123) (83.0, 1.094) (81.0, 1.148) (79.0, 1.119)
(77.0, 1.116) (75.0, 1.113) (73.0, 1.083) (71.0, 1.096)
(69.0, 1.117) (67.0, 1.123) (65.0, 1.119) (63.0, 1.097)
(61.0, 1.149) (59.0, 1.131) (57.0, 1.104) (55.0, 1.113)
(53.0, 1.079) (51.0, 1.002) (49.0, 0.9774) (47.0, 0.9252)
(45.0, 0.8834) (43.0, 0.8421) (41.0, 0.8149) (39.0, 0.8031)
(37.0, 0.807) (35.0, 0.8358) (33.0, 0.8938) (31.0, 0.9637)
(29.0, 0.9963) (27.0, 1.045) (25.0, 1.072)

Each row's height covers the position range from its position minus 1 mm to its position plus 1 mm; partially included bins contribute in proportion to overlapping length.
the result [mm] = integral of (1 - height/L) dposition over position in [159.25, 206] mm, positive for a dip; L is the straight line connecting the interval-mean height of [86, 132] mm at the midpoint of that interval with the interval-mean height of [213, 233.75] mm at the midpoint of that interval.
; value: 9.8 mm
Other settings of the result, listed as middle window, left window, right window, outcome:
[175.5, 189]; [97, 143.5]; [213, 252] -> 1.73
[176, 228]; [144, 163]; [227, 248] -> 1.94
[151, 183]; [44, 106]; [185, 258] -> 6.23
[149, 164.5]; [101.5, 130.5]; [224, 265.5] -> 2.69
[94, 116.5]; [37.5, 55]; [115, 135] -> 0.61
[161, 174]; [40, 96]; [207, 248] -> 3.96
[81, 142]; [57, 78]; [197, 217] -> -3.17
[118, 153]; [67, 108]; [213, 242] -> 0.80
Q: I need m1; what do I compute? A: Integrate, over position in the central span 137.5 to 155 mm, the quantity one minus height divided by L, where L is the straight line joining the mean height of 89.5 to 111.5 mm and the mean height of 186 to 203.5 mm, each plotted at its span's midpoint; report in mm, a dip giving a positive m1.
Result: 1.1 mm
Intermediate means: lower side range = 1.12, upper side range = 0.992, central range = 0.987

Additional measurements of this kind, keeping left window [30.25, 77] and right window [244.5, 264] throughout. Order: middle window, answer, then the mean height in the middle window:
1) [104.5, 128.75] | -3.5 mm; 1.18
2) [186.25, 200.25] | 1.1 mm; 0.979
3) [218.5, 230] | -1.4 mm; 1.21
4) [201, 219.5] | 0.3 mm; 1.05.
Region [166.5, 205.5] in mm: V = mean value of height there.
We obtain 0.919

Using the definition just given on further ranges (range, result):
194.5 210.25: 1.01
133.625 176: 0.916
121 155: 1.09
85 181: 1.05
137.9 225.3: 0.979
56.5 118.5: 1.12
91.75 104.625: 1.13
